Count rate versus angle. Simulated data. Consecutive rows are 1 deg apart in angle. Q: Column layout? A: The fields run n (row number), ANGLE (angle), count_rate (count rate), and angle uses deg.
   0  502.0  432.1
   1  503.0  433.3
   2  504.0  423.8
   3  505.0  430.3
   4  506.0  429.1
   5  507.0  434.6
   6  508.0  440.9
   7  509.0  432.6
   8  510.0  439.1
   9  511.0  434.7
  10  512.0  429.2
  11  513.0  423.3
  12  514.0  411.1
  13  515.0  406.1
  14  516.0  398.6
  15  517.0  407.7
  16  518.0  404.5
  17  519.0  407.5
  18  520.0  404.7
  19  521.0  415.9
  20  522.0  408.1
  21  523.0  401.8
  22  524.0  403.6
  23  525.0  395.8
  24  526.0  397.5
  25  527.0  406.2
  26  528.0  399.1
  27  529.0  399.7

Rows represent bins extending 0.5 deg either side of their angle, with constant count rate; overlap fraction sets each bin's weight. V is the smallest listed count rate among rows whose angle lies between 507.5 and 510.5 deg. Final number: 432.6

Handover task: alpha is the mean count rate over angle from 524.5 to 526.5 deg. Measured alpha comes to 397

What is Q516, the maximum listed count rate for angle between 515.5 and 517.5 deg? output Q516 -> 407.7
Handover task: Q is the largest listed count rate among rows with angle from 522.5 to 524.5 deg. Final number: 403.6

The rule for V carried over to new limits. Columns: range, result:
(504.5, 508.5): 429.1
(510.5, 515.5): 406.1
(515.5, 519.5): 398.6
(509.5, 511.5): 434.7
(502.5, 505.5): 423.8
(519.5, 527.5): 395.8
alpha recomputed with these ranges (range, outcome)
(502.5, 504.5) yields 429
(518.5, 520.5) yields 406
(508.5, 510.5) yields 436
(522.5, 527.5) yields 401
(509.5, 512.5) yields 434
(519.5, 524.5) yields 407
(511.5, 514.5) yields 421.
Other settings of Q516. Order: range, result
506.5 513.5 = 440.9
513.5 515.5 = 411.1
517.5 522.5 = 415.9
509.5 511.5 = 439.1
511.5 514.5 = 429.2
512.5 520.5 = 423.3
